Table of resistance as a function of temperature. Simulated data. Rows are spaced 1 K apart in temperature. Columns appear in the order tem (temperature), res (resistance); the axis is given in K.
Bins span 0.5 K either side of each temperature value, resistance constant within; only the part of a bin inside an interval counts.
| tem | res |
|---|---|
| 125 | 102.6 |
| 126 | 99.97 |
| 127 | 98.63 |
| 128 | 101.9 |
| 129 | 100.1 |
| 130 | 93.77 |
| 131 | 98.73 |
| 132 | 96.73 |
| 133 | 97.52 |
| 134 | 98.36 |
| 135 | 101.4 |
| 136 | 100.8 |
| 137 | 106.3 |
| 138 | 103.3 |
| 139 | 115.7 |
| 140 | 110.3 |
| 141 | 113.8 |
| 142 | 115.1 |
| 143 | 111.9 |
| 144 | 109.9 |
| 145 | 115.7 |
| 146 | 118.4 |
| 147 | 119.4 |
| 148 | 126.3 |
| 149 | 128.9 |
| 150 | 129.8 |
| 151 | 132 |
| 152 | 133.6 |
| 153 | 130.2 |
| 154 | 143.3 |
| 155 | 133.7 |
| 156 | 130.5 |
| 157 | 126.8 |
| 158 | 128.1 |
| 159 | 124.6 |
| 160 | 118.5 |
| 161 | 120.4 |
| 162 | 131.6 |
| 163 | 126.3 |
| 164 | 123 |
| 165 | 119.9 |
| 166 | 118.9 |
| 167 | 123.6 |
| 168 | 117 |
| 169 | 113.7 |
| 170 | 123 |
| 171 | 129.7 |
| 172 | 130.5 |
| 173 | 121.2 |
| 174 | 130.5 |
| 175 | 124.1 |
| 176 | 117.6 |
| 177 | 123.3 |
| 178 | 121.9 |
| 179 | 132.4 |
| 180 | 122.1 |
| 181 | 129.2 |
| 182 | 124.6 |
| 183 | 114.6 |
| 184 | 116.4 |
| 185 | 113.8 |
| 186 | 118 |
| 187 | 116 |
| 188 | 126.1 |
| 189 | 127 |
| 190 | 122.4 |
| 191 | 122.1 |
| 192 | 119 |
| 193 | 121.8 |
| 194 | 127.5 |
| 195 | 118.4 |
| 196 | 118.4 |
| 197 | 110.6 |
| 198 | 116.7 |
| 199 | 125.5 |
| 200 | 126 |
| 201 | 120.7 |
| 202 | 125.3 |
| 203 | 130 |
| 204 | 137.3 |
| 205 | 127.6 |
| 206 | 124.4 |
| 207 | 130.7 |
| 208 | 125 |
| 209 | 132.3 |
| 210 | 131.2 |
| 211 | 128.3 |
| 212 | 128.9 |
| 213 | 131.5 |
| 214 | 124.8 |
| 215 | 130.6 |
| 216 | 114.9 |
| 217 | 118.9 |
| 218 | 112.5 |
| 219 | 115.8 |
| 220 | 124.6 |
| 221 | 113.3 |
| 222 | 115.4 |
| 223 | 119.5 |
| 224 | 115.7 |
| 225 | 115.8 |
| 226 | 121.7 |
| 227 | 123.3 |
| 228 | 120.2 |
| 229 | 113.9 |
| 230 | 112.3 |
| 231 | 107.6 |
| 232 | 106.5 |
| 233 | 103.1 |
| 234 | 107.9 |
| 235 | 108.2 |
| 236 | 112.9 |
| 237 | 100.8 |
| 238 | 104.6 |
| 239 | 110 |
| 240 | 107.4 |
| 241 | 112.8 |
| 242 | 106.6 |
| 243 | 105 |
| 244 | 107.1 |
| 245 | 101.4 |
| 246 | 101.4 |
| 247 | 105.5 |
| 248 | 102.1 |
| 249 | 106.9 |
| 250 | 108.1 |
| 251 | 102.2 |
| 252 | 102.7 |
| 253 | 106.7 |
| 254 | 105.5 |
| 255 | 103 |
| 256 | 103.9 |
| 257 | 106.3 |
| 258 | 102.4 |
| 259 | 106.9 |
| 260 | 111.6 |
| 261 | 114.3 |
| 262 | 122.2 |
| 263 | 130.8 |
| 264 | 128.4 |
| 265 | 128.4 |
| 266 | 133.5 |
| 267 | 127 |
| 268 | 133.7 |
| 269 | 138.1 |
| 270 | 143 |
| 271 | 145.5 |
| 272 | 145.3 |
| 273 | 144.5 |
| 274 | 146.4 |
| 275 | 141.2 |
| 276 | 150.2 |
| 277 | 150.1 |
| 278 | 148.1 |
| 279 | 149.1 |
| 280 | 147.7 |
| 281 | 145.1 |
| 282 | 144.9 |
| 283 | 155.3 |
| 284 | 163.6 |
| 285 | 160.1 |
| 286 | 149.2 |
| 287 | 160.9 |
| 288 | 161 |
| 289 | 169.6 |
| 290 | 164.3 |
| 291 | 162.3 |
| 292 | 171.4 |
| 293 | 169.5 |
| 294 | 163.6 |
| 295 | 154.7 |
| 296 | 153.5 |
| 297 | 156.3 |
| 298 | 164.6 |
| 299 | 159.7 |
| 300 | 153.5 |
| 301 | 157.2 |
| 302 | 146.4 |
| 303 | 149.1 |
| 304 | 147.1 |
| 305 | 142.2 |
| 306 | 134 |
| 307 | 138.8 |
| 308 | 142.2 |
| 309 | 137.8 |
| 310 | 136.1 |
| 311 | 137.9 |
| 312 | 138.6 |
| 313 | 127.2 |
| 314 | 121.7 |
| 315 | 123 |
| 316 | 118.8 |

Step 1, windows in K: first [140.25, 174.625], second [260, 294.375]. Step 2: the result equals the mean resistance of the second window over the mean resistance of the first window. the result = 1.18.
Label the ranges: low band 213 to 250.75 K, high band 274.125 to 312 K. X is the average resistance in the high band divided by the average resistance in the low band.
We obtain 1.4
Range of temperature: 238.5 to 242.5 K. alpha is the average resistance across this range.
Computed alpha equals 109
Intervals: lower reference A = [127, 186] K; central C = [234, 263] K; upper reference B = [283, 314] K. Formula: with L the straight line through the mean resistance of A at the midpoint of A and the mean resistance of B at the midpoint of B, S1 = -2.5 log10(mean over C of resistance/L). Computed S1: 0.29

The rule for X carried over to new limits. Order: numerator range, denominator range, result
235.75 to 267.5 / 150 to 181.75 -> 0.88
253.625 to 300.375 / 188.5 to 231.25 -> 1.17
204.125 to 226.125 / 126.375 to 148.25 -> 1.15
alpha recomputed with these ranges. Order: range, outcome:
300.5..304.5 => 150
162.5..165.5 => 123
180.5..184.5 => 121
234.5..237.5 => 107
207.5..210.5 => 130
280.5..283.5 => 148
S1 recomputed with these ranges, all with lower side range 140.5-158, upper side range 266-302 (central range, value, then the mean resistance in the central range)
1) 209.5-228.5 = 0.15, 121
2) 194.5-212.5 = 0.09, 125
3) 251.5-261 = 0.35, 106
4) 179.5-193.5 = 0.10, 121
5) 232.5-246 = 0.32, 107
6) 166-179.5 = 0.05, 124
